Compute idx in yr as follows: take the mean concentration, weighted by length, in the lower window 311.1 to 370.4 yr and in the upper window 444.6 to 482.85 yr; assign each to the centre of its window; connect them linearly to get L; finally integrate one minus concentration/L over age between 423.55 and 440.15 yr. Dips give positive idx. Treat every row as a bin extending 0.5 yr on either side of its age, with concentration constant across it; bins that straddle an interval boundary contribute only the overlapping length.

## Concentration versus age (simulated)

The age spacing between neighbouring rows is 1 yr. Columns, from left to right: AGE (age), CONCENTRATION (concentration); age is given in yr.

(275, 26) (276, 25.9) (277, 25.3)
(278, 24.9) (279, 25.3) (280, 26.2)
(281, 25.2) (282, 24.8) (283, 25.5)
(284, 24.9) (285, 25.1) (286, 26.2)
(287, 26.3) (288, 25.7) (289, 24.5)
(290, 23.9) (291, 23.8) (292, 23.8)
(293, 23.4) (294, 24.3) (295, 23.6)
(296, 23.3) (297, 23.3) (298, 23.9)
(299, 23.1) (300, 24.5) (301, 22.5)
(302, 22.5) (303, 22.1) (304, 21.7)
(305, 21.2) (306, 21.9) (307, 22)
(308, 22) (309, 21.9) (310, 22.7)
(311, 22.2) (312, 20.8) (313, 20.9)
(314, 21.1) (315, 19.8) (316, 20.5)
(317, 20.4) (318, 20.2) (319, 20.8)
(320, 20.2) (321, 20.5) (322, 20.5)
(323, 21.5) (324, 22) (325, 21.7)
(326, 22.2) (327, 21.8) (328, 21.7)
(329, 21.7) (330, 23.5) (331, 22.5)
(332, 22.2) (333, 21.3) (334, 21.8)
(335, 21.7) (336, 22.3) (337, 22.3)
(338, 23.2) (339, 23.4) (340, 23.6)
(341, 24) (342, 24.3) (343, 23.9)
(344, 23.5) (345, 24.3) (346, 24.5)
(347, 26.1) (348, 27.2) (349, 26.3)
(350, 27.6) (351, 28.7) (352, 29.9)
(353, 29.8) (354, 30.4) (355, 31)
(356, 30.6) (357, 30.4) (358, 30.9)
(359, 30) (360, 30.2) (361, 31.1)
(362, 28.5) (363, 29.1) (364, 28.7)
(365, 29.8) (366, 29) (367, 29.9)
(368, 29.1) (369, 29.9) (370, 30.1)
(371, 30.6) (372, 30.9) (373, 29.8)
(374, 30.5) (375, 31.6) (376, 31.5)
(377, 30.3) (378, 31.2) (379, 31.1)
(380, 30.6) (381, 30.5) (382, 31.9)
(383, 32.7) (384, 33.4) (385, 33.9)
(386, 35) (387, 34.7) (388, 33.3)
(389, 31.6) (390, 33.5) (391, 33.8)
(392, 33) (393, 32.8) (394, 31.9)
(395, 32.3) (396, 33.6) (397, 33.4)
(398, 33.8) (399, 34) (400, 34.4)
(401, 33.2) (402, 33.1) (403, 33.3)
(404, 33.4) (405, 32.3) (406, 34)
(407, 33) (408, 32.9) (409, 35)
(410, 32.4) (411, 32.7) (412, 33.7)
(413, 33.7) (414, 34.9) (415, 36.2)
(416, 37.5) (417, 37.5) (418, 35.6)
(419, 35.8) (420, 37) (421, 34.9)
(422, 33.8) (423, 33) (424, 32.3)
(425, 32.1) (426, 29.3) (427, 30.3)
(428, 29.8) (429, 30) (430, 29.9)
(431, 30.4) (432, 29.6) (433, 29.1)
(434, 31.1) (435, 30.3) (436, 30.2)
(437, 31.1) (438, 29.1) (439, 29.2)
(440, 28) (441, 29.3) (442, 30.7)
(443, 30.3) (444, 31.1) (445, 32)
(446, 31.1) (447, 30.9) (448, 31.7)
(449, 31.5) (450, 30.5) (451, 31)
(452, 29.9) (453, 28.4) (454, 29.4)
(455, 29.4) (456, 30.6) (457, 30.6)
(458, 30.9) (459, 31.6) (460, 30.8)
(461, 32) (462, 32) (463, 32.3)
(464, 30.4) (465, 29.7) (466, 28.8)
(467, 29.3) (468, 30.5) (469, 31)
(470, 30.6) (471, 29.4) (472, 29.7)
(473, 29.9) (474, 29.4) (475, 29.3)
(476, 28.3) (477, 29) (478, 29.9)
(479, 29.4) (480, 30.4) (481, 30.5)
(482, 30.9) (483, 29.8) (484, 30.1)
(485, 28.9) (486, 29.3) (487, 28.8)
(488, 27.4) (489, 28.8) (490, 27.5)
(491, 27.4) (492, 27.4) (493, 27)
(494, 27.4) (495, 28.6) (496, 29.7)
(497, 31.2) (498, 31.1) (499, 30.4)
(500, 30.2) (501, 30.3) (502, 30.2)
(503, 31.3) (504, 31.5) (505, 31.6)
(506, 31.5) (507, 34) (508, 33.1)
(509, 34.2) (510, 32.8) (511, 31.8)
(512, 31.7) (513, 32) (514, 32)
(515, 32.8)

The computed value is -0.7 yr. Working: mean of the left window 25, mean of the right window 30.3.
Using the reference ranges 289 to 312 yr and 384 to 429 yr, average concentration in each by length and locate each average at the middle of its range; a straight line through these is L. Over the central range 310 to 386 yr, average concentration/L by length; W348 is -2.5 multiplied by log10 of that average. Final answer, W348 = 0.063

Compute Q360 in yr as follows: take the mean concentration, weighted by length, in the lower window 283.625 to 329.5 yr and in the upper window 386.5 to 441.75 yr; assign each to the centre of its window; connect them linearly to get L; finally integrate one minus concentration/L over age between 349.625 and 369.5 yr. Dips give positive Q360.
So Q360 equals -1.6 yr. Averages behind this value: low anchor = 22.5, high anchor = 32.6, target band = 29.7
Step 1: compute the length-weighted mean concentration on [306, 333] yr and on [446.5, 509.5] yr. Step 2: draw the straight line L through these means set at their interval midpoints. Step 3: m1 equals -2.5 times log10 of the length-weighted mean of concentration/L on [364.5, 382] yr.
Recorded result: -0.24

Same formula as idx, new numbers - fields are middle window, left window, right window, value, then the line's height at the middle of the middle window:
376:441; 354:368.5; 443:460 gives -4.9 yr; 30.3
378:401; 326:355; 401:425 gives -1.4 yr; 31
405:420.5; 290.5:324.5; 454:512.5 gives -4.5 yr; 26.9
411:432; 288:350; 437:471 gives -3.5 yr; 28.6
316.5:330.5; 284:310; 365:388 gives 2.6 yr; 26.1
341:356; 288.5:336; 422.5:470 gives -1.6 yr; 24.4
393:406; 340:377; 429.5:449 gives -1.6 yr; 29.5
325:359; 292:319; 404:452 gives 0.1 yr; 25.1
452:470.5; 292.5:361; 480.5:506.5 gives -1.3 yr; 28.4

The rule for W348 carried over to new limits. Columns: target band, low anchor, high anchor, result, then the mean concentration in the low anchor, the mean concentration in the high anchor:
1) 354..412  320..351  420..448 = -0.186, 23.1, 30.8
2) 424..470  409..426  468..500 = 0.060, 34.4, 29.3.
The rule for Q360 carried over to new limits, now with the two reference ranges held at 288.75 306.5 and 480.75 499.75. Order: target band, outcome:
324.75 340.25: 1.2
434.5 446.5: -1.2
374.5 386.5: -2.9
